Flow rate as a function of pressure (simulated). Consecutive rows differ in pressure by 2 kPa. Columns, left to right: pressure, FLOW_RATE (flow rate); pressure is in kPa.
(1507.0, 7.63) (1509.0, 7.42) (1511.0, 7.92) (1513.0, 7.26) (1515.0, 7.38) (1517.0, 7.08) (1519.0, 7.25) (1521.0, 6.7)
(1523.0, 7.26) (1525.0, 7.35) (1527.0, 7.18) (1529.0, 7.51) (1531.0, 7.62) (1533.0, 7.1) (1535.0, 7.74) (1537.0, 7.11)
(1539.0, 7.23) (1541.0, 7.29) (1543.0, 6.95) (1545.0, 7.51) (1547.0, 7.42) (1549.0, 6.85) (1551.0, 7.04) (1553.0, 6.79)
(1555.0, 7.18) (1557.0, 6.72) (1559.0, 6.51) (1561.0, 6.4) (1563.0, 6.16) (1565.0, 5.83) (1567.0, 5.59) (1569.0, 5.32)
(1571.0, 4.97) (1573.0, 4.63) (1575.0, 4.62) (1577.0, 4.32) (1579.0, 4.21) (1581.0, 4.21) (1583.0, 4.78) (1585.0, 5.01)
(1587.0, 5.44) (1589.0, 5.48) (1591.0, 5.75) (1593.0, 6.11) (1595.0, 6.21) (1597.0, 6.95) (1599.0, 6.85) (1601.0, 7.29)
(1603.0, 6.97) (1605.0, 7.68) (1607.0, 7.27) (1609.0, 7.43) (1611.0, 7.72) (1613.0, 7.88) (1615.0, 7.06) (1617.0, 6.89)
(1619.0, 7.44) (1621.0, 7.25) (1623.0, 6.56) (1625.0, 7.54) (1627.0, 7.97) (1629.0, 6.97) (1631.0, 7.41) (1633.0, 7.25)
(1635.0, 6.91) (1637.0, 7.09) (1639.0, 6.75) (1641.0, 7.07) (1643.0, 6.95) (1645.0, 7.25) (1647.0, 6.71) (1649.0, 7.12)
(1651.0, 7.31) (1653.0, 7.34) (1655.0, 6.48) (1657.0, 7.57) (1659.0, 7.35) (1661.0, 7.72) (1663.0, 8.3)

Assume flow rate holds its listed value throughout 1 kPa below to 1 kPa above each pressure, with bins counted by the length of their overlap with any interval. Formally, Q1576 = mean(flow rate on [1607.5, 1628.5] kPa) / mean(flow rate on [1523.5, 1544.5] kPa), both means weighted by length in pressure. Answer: 1.0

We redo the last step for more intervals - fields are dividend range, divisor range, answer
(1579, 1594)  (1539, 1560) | 0.74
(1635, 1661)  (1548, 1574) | 1.15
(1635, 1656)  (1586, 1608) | 1.07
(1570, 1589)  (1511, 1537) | 0.65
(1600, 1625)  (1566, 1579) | 1.50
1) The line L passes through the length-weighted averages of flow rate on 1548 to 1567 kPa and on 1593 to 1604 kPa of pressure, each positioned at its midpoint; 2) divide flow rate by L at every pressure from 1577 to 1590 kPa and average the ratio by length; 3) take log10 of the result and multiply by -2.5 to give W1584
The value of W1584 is 0.36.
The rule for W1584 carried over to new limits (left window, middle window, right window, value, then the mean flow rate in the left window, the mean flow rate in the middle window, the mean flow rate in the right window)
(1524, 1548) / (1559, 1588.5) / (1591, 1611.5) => 0.351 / 7.33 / 5.16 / 6.97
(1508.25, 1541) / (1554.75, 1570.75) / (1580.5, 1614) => 0.127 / 7.32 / 6.11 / 6.45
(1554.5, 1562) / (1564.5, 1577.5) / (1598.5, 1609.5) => 0.330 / 6.67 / 5.04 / 7.26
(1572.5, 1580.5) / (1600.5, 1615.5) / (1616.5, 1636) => -0.198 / 4.42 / 7.43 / 7.23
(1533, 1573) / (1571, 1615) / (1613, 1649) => 0.146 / 6.62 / 6.04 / 7.14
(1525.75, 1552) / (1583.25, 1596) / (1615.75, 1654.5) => 0.270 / 7.27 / 5.61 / 7.14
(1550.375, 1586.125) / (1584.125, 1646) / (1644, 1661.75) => -0.074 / 5.56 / 6.92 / 7.2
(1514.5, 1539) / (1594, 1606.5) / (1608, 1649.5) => 0.033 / 7.27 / 7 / 7.2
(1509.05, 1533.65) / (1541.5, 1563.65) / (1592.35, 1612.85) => 0.053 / 7.31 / 6.89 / 7.1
